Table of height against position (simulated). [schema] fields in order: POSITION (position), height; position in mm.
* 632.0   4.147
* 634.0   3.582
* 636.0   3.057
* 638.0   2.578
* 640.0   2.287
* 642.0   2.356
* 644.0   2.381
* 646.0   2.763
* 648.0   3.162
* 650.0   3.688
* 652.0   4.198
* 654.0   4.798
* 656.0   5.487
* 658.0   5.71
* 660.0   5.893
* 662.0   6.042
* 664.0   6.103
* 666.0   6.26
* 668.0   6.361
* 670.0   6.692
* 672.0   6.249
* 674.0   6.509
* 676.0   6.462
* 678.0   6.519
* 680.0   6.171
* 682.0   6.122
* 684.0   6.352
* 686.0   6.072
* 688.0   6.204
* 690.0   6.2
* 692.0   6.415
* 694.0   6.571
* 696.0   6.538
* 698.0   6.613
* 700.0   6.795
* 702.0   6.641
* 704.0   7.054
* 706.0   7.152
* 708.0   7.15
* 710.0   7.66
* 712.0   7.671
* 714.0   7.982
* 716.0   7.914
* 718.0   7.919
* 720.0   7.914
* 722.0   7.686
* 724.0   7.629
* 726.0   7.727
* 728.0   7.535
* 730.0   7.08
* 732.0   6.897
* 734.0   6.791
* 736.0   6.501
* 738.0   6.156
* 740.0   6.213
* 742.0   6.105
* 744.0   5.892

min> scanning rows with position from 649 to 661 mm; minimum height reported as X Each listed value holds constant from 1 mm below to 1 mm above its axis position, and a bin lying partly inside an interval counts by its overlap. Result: 3.688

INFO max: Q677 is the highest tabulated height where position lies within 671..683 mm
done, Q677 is 6.519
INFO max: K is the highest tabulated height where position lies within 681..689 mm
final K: 6.352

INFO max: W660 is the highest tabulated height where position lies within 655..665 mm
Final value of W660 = 6.103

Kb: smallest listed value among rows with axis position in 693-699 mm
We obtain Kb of 6.538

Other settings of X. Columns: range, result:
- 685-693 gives 6.072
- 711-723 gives 7.671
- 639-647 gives 2.287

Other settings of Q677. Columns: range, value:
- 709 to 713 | 7.671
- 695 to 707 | 7.152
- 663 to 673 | 6.692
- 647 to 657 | 5.487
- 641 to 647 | 2.763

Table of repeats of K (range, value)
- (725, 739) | 7.727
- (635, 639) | 3.057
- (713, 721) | 7.982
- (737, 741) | 6.213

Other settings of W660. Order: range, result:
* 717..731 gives 7.919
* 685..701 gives 6.795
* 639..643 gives 2.356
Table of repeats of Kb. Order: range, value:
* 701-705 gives 6.641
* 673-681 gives 6.171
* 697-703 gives 6.613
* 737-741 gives 6.156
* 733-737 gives 6.501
